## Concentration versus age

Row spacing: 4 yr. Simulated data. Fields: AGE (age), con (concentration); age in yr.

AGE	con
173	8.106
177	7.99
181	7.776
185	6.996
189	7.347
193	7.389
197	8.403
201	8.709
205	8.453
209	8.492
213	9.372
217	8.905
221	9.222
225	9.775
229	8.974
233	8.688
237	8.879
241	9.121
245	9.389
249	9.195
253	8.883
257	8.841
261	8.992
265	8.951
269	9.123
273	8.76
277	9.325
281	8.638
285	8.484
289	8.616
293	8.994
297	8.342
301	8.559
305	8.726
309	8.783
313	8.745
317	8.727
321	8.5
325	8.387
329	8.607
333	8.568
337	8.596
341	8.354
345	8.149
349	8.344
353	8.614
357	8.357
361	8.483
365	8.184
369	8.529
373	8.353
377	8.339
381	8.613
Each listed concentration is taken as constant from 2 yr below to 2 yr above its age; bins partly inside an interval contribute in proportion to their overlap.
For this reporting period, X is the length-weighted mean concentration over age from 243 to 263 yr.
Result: 9.06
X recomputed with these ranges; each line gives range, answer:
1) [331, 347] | 8.42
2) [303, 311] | 8.75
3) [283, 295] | 8.7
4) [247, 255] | 9.04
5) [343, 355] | 8.37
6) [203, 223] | 8.89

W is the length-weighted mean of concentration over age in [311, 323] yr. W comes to 8.66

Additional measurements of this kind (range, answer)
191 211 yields 8.29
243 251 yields 9.29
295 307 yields 8.54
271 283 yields 8.91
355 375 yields 8.38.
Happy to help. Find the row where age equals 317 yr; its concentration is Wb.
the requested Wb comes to 8.727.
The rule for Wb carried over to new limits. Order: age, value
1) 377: 8.339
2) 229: 8.974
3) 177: 7.99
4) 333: 8.568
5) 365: 8.184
